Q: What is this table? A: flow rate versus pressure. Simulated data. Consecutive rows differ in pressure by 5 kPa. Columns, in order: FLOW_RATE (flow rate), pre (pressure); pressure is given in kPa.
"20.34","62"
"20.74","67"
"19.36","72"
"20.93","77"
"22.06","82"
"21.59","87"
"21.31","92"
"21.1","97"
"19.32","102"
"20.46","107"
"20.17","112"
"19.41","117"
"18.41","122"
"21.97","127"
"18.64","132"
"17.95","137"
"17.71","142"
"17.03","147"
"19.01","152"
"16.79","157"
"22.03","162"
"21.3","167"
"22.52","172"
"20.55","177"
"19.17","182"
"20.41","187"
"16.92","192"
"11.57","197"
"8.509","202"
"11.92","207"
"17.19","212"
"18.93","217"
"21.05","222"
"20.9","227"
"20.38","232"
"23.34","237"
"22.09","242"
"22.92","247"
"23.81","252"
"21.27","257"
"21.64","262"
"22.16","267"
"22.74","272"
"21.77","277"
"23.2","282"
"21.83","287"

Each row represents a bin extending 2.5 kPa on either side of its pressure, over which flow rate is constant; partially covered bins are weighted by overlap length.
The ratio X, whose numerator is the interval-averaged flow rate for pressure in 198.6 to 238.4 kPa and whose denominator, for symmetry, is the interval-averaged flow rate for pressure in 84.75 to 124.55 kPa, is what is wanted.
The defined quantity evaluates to 0.86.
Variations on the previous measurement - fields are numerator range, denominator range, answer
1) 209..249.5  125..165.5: 1.10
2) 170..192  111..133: 1.02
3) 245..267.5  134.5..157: 1.26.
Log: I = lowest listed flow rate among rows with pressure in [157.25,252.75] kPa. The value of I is 8.509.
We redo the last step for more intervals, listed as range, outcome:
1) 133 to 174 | 16.79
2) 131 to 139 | 17.95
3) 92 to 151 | 17.03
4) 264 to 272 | 22.16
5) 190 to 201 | 11.57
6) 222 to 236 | 20.38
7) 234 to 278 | 21.27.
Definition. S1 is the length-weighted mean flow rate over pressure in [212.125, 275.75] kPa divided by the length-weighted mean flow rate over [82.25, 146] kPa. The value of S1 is 1.09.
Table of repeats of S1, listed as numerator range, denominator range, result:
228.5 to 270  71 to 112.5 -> 1.07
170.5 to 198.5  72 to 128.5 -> 0.91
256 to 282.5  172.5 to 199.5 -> 1.22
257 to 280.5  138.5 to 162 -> 1.22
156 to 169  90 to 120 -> 1.01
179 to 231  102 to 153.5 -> 0.88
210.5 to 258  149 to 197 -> 1.10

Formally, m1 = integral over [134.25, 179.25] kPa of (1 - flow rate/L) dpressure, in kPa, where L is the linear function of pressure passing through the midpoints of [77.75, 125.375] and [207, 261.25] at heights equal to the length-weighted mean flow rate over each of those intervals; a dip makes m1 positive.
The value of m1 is 2.58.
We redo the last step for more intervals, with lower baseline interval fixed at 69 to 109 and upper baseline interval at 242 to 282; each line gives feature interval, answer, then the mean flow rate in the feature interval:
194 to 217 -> 9.20 kPa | 13.1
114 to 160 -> 5.65 kPa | 18.6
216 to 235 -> 1.32 kPa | 20.5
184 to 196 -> 2.16 kPa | 17.8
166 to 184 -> 0.55 kPa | 20.9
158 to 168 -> 0.22 kPa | 21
